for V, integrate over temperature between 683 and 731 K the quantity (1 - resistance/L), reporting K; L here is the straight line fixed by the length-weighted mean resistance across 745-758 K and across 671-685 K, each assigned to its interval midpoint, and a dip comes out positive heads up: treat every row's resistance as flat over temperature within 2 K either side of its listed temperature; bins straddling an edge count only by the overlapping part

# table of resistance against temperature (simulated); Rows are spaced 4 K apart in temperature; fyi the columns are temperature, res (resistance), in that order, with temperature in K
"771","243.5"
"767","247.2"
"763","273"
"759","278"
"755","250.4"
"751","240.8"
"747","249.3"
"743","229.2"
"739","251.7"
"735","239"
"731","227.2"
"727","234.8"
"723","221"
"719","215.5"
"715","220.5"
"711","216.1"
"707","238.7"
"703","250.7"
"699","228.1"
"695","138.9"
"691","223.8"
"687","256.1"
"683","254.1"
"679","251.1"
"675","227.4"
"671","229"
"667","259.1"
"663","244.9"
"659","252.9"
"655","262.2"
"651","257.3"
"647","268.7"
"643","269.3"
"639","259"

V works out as 4.14 K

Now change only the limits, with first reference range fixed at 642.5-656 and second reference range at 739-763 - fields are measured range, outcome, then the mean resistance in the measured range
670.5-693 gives 1.6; 241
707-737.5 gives 3.5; 226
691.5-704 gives 2.6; 204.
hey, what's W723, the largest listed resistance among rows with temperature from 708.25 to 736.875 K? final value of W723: 239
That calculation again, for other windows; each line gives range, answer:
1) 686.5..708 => 256.1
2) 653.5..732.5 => 262.2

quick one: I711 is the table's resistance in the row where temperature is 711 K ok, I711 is 216.1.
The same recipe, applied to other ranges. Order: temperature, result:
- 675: 227.4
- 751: 240.8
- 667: 259.1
